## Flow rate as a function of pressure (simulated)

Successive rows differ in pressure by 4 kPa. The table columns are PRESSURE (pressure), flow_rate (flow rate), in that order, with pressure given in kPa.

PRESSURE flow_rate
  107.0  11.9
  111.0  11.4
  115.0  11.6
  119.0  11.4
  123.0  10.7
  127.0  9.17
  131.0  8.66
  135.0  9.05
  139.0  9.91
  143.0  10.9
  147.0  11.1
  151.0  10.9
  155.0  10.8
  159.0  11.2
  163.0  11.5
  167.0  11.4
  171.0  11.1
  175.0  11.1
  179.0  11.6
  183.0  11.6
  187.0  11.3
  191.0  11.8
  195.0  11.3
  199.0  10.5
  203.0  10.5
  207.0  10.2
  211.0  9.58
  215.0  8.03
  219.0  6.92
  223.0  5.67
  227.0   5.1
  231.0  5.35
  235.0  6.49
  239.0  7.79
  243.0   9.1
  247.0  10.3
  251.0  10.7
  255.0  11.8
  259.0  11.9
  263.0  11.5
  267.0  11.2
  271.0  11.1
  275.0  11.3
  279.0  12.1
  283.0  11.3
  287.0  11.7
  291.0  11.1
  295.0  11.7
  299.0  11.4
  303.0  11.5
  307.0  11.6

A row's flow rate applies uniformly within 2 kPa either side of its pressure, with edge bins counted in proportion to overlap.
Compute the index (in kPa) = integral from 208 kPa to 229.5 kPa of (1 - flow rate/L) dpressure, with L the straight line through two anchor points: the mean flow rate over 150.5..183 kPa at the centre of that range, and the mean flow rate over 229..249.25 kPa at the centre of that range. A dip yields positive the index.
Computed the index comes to 4.1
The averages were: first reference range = 11.2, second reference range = 7.84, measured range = 7.17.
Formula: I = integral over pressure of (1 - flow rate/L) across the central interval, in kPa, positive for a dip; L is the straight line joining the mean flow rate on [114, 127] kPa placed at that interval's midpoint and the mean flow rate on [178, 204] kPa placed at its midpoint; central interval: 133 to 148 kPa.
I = 1.10 kPa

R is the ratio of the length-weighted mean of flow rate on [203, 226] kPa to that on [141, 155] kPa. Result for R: 0.7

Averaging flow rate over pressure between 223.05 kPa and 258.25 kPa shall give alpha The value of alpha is 8.31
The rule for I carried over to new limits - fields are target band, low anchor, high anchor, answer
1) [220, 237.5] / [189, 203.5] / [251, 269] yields 8.5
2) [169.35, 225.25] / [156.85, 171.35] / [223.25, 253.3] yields -1.6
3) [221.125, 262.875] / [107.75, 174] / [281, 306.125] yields 9.9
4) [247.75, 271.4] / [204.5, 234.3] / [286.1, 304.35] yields -4.6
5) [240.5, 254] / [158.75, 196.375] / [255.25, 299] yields 1.6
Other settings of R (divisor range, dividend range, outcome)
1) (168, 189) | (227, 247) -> 0.64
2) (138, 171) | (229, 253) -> 0.75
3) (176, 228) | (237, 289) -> 1.13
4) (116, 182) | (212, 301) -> 0.91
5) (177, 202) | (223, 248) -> 0.63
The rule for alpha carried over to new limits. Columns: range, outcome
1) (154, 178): 11.2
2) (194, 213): 10.4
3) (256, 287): 11.5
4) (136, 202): 11.1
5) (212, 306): 9.8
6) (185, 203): 11.1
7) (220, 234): 5.56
